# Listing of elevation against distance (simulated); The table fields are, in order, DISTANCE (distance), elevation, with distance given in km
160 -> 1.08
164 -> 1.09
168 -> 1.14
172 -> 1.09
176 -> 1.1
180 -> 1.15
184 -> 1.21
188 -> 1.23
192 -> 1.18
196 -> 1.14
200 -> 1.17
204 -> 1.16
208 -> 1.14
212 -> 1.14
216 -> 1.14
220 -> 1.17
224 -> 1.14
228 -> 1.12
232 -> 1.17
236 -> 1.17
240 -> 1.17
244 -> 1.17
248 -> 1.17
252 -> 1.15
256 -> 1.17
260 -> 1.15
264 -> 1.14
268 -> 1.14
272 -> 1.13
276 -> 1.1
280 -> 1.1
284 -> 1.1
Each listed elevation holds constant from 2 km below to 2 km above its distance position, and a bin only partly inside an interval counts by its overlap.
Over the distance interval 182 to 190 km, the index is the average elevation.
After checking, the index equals 1.22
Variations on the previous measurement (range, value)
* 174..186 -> 1.15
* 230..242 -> 1.17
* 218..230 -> 1.14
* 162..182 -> 1.11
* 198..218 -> 1.15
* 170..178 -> 1.1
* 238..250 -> 1.17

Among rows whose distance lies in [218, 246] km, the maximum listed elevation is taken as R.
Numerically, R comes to 1.17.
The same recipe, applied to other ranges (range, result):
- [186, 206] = 1.23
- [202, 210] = 1.16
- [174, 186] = 1.21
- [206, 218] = 1.14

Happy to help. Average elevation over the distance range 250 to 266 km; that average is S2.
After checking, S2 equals 1.15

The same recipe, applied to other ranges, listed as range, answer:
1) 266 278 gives 1.12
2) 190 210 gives 1.16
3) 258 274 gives 1.14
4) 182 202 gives 1.19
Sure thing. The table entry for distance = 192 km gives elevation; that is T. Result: 1.18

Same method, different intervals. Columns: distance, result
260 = 1.15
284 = 1.1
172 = 1.09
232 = 1.17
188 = 1.23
